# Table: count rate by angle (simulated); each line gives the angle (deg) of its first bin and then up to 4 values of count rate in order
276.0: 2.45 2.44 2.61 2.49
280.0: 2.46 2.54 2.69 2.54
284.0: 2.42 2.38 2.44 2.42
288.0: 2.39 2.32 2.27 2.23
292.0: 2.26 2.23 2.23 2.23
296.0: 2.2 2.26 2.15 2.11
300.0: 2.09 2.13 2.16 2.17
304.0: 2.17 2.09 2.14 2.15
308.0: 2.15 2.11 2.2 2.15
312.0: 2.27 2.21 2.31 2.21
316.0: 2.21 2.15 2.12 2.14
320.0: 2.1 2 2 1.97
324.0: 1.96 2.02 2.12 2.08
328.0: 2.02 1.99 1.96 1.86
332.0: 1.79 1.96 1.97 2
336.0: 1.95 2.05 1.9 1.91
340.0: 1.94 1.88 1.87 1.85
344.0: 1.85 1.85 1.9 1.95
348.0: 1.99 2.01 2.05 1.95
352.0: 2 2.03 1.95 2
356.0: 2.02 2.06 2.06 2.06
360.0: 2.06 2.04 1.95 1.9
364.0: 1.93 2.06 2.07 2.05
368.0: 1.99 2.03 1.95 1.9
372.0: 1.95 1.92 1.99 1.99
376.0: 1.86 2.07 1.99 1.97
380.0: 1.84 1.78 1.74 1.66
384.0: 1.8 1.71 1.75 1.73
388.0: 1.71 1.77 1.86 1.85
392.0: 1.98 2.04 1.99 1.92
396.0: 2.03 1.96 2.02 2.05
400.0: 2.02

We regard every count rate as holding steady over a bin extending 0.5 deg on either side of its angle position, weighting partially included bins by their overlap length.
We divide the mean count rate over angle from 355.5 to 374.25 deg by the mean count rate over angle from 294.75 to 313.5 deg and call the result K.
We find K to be 0.9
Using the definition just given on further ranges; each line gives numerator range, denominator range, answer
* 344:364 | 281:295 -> 0.84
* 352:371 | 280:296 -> 0.85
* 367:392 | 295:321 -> 0.87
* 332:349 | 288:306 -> 0.88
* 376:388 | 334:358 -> 0.93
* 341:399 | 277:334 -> 0.88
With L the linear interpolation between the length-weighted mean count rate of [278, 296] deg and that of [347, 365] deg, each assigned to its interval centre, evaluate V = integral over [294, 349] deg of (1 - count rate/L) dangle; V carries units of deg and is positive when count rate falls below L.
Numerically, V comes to 3.5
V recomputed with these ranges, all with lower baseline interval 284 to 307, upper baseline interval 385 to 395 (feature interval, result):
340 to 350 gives 0.6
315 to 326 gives 0.3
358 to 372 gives -0.3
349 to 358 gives -0.1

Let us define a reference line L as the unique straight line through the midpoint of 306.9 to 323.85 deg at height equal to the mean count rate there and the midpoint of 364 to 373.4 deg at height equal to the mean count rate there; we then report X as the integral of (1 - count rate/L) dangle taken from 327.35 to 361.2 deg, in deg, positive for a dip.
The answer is 1.6 deg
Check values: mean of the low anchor 2.14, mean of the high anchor 1.99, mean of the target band 1.96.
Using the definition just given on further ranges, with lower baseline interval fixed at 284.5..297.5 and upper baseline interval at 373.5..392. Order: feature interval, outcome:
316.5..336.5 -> 1.1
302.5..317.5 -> 0.2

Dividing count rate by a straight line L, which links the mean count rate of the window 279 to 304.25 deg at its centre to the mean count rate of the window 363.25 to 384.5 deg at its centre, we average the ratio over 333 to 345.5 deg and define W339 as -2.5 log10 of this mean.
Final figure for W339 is 0.09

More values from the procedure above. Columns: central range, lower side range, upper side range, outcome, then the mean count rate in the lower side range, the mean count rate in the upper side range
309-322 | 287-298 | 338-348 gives -0.03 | 2.26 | 1.89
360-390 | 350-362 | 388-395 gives 0.03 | 2.02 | 1.9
